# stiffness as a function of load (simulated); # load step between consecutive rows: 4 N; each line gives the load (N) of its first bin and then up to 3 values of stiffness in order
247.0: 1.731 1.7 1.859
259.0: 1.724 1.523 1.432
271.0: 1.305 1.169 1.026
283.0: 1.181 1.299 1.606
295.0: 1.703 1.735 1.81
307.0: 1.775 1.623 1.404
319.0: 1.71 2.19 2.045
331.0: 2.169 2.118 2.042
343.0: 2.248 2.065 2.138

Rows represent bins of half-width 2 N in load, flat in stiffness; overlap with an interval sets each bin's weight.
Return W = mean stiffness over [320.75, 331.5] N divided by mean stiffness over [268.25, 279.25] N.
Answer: 1.8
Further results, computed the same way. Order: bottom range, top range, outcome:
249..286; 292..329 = 1.24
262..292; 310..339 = 1.47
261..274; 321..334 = 1.52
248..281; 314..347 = 1.36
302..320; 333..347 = 1.29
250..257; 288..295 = 0.89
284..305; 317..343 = 1.28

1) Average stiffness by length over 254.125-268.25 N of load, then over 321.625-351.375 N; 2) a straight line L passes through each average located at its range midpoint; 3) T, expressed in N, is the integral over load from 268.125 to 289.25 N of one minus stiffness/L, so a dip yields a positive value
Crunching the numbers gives 6.44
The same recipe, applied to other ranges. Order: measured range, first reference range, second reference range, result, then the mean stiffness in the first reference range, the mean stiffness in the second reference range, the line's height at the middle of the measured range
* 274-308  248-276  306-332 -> 4.48 N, 1.55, 1.84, 1.7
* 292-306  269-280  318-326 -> -1.26 N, 1.18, 1.99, 1.6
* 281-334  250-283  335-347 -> 3.16 N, 1.44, 2.13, 1.82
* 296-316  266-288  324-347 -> -0.31 N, 1.22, 2.12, 1.67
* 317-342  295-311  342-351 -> -0.82 N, 1.75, 2.14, 1.99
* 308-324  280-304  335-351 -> 0.90 N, 1.52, 2.12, 1.8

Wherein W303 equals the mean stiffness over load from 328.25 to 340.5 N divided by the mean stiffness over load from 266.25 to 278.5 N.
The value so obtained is 1.7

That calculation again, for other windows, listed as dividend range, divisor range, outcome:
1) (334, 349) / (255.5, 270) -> 1.35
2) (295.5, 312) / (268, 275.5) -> 1.36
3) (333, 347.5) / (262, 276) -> 1.56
